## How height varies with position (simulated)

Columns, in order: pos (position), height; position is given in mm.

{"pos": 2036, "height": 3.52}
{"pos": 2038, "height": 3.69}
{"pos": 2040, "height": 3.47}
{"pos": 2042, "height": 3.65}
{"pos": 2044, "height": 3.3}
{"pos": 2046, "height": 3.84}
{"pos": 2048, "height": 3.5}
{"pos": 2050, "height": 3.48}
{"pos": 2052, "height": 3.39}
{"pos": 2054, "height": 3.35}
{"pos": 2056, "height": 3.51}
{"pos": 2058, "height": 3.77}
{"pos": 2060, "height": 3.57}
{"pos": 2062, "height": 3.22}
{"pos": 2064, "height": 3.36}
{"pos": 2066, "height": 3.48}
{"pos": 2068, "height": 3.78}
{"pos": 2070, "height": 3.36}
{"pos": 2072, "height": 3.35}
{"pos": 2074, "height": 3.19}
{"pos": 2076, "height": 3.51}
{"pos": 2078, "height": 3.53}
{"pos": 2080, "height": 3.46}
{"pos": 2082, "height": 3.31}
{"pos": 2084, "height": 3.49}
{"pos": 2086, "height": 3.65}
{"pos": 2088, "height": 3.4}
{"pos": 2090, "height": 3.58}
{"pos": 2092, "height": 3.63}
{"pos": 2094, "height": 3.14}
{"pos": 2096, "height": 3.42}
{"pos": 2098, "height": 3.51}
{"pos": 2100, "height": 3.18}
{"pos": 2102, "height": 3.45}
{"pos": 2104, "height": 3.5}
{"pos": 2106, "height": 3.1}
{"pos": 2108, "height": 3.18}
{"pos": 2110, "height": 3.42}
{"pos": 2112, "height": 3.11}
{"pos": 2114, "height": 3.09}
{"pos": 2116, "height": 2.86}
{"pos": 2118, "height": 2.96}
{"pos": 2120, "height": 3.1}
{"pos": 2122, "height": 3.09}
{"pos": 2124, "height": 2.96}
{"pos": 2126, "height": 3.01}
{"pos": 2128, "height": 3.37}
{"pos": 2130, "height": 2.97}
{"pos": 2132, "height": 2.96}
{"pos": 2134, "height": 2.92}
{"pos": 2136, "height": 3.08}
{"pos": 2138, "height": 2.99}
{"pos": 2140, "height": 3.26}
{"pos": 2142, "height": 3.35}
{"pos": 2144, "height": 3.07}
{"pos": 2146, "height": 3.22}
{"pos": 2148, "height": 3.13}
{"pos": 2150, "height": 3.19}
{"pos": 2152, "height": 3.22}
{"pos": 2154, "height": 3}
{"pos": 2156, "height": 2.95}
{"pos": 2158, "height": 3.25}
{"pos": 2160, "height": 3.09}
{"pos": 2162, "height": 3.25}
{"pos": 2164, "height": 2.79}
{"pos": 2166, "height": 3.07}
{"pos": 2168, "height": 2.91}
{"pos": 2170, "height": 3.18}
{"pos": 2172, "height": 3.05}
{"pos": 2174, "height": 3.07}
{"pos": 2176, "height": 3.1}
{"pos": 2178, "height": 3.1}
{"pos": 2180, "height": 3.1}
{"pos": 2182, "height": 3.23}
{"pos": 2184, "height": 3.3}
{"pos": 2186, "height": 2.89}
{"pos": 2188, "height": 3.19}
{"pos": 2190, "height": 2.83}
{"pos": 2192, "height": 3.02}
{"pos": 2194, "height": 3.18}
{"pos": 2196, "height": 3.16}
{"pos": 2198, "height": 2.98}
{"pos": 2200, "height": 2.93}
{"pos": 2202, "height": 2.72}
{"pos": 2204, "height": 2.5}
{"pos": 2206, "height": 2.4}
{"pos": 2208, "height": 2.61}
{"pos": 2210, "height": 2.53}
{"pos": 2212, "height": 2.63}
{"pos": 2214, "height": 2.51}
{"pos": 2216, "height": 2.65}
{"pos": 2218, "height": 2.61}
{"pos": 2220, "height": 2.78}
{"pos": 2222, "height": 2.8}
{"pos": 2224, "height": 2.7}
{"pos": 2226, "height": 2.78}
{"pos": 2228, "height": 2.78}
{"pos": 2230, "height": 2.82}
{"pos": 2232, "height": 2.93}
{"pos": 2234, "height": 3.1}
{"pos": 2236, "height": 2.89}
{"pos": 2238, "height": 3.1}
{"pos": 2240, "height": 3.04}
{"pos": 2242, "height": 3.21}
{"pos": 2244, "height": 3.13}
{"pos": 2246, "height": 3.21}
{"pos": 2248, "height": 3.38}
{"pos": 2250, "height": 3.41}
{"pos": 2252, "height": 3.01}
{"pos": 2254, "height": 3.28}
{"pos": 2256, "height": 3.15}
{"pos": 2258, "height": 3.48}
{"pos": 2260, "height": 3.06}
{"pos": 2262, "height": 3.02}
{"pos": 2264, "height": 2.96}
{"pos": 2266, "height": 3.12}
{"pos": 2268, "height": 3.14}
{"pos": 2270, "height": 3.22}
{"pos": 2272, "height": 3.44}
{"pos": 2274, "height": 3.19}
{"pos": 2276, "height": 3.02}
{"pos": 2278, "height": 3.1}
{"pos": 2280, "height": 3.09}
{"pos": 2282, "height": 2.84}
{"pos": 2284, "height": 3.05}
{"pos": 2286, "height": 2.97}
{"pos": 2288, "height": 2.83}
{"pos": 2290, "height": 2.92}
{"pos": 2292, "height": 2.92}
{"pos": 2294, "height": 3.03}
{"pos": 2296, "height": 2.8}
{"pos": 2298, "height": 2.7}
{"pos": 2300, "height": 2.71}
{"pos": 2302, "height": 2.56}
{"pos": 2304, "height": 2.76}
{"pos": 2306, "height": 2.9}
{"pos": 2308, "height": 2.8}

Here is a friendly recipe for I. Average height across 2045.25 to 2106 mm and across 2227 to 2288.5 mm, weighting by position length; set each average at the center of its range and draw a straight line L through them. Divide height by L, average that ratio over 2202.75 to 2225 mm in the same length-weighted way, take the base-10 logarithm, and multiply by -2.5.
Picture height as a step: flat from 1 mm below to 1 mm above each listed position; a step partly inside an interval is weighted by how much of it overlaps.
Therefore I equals 0.21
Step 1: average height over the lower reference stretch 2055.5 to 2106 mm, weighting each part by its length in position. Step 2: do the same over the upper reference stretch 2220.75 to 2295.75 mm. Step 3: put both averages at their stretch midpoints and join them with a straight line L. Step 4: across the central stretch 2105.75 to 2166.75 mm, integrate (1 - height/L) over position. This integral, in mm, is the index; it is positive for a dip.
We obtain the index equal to 4.2 mm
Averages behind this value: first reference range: 3.45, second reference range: 3.05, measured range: 3.1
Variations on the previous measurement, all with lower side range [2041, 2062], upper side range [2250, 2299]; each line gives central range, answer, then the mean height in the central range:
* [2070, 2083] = 0.3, 3.39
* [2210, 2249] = 3.3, 2.89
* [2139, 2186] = 2.5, 3.12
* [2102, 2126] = 1.8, 3.13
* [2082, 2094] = -0.2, 3.5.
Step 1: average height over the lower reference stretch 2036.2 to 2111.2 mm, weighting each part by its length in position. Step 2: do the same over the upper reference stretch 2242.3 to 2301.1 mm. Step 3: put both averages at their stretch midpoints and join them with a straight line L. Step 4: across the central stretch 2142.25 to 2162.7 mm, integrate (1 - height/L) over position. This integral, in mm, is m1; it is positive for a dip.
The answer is 1.0 mm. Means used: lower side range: 3.45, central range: 3.14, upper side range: 3.08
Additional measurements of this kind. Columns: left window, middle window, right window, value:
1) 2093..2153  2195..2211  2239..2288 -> 2.1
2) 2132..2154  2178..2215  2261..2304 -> 2.3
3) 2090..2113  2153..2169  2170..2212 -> 0.2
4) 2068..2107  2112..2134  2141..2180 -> 1.6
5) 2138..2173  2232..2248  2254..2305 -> -0.3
